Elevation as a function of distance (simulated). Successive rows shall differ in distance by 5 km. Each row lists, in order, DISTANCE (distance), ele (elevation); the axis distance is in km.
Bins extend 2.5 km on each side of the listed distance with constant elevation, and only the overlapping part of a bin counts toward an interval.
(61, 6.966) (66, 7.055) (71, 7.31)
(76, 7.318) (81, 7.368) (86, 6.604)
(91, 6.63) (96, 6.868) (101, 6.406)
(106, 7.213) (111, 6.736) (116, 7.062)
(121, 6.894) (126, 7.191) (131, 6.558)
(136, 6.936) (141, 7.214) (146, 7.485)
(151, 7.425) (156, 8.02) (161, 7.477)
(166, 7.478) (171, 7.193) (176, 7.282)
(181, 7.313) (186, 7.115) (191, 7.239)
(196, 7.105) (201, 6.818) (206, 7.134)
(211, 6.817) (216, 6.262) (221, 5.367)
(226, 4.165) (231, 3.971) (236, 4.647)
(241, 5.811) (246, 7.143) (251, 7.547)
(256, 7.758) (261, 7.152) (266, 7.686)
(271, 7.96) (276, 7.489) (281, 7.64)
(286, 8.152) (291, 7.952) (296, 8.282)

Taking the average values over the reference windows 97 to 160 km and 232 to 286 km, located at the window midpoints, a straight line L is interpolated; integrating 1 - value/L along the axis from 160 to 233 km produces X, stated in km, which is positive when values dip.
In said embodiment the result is 5.1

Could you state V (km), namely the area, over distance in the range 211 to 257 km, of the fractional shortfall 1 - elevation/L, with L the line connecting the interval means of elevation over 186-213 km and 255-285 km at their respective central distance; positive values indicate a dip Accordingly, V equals 9.4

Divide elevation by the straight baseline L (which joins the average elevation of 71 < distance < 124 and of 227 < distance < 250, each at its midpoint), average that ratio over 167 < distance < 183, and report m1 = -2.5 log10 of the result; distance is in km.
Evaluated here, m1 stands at -0.189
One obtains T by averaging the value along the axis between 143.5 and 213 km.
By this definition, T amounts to 7.28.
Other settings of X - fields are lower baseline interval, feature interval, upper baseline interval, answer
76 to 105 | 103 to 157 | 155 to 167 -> 1.2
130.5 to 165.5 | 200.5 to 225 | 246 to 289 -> 3.9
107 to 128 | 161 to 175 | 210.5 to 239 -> -2.9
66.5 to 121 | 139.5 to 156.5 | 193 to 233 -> -2.6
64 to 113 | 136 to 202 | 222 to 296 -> -4.1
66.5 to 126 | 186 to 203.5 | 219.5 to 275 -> -1.3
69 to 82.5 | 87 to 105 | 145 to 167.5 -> 1.7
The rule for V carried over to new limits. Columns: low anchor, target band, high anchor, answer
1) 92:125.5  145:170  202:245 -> -4.8 km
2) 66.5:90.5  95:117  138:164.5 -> 1.3 km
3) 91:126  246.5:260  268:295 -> 0.3 km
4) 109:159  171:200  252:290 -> 0.7 km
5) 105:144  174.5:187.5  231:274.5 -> -0.6 km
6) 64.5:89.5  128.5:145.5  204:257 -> -0.8 km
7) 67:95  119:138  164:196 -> 0.7 km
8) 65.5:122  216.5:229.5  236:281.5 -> 4.0 km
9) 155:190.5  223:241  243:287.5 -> 7.2 km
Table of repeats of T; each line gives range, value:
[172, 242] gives 6.25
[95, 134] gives 6.87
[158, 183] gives 7.36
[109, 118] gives 6.9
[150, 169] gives 7.6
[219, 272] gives 6.25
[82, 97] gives 6.75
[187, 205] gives 7.07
